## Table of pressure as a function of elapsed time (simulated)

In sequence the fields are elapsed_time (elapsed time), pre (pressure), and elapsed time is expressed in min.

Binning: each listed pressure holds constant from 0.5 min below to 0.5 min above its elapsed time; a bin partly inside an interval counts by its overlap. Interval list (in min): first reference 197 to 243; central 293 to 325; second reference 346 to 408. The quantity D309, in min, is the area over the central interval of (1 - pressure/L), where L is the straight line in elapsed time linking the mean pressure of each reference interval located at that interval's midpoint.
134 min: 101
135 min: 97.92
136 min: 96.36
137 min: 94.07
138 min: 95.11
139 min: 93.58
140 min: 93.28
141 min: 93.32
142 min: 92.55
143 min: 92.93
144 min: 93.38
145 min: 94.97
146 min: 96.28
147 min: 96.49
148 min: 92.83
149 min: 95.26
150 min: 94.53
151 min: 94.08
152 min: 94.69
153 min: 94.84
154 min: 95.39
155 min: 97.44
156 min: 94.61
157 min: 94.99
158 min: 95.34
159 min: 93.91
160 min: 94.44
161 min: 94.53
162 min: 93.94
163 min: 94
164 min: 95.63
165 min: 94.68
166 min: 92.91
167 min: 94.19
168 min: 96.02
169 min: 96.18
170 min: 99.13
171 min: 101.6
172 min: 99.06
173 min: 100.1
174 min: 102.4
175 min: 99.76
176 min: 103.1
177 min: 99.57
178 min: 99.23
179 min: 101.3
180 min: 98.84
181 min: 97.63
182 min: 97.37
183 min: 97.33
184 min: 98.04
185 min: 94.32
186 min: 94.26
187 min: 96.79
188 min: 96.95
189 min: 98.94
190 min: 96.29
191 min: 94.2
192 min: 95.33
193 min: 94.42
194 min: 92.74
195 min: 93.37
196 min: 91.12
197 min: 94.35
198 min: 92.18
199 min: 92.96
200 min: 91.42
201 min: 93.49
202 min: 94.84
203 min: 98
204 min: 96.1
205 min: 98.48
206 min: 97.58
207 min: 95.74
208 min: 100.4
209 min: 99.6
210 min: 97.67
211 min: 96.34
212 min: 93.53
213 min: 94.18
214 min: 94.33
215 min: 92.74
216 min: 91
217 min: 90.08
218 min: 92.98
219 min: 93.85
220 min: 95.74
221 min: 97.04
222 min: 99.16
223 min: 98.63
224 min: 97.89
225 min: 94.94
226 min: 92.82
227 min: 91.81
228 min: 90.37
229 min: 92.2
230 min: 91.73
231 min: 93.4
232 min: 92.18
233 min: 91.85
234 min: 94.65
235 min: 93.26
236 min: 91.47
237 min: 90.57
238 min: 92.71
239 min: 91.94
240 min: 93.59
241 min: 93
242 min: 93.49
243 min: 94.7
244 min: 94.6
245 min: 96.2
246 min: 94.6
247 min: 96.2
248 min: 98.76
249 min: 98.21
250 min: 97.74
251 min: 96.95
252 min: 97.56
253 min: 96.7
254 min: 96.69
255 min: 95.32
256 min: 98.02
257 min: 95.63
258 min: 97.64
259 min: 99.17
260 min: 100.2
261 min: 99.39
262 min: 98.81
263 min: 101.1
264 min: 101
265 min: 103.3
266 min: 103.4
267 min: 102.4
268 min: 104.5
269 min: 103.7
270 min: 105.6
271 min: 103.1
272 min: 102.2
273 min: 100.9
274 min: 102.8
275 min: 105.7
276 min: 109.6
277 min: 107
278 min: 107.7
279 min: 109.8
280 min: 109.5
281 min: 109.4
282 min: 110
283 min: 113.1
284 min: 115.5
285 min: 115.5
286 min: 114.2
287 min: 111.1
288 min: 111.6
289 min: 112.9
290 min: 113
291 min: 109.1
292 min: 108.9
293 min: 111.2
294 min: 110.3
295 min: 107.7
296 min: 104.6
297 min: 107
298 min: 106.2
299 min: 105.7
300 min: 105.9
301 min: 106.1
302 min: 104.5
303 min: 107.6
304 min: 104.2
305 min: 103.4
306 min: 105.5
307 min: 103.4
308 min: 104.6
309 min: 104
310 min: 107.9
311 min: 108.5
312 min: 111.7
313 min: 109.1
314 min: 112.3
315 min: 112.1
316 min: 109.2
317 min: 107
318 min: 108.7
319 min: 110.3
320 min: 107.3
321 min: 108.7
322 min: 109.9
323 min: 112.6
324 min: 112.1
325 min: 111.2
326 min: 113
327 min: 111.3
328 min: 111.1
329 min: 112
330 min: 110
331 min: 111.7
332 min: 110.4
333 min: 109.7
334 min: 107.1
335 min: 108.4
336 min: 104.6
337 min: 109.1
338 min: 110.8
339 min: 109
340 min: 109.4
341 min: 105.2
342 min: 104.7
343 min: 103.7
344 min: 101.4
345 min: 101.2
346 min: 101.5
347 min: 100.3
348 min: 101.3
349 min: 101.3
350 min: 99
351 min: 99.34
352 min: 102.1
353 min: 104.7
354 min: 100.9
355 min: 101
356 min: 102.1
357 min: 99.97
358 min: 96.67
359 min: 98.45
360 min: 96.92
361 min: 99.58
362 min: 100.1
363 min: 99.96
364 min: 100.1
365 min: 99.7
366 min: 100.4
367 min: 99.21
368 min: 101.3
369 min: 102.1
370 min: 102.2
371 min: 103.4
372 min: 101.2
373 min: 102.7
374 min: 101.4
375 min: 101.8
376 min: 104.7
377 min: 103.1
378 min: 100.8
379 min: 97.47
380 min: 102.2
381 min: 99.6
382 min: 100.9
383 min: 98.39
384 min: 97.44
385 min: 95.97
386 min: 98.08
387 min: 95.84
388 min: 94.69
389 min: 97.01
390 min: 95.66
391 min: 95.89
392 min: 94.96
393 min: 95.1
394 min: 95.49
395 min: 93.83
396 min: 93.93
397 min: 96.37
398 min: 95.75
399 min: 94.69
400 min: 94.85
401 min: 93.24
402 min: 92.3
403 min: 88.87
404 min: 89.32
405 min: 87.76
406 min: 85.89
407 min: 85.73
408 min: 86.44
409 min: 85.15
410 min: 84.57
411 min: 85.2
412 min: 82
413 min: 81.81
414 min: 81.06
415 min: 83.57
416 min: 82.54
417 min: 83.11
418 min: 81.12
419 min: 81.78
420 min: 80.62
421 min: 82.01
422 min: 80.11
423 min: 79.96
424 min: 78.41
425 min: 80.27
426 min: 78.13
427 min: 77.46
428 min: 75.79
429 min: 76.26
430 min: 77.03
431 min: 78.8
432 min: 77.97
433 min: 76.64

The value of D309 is -3.81 min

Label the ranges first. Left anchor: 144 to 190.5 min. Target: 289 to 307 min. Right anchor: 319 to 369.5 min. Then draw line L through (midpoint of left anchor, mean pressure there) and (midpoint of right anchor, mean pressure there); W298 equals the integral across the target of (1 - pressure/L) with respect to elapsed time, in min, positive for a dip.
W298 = -0.80 min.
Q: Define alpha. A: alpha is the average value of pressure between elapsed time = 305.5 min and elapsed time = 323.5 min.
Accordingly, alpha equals 108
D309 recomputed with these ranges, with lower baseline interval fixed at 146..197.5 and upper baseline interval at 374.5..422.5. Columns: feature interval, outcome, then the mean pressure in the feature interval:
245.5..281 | -2.6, 101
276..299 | -4.0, 110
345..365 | -1.7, 100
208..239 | 0.4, 94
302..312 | -1.3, 106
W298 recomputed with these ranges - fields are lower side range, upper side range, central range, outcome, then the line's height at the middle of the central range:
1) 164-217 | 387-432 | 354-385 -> -4.3 min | 88.3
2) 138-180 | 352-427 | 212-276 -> -1.1 min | 95.1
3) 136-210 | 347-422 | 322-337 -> -2.4 min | 95.2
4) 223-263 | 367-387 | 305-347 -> -4.1 min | 98.5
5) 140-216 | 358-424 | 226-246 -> 0.5 min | 95.2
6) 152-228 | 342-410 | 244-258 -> 0.0 min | 96.5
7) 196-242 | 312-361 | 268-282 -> -0.8 min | 100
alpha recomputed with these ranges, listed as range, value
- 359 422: 93.9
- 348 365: 100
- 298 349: 108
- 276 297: 110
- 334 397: 101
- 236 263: 96.1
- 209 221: 94.2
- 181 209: 95.6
